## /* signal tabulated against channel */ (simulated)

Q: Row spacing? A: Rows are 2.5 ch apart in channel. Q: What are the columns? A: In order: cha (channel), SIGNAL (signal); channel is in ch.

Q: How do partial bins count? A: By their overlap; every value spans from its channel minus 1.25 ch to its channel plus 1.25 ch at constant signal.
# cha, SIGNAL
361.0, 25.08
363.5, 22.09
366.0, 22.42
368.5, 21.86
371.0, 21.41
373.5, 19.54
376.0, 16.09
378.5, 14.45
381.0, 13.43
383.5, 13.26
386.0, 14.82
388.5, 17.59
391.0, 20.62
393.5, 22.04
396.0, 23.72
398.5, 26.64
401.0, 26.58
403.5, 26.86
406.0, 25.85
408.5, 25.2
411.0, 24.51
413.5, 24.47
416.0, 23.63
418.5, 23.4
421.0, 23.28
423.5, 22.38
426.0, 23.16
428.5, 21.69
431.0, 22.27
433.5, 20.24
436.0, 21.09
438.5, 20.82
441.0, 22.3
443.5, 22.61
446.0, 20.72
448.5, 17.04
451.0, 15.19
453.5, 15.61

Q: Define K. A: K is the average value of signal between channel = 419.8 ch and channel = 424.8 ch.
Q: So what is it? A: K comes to 22.8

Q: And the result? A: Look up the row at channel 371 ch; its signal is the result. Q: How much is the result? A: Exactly 21.41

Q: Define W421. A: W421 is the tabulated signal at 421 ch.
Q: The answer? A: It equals 23.28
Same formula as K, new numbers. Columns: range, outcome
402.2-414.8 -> 25.4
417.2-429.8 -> 22.8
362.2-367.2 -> 22.3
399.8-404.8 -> 26.7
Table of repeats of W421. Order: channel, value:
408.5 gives 25.2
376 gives 16.09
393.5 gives 22.04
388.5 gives 17.59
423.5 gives 22.38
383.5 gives 13.26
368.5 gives 21.86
